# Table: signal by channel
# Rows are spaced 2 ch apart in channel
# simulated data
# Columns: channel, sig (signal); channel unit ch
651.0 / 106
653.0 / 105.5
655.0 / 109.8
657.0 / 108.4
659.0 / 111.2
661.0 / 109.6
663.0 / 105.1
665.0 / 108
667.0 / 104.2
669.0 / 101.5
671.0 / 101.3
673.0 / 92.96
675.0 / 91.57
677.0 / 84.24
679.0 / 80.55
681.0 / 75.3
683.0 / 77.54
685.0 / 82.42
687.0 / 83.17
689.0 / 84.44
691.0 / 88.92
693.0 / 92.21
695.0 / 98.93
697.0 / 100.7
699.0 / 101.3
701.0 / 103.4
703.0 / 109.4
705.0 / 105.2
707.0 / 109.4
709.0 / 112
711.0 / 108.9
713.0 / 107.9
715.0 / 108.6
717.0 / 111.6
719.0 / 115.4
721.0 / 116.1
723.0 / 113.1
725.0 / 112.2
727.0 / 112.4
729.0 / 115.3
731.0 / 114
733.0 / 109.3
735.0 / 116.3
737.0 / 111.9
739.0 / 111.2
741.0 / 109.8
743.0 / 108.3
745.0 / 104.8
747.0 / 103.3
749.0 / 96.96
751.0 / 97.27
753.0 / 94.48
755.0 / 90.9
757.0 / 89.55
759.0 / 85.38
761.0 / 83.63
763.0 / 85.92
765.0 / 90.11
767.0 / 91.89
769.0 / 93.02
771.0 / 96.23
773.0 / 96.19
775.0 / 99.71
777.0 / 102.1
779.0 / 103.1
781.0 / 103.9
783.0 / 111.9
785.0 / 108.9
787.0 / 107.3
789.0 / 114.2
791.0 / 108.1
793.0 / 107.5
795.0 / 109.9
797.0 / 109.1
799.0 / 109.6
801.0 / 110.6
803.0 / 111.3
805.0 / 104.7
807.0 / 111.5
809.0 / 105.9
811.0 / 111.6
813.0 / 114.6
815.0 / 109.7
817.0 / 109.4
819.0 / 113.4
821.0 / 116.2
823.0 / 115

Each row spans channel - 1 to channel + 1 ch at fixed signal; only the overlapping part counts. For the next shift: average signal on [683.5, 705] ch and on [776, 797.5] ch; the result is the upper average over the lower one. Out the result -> 1.14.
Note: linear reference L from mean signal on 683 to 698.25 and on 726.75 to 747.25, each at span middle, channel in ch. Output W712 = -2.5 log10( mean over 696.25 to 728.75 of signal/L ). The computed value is -0.10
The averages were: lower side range 89.5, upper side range 111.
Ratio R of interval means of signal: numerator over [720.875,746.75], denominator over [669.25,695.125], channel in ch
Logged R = 1.3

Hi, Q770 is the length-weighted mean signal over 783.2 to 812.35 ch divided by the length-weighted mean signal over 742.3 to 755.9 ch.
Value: 1.10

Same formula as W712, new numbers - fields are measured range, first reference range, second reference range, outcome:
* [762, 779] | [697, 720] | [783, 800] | 0.15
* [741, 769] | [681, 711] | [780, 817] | 0.10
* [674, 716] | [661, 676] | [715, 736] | 0.12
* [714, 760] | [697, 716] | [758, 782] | -0.06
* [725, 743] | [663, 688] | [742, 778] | -0.20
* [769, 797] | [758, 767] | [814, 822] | -0.09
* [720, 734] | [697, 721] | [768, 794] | -0.06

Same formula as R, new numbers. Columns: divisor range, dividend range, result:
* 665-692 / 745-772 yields 1.04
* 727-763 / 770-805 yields 1.04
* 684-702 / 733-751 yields 1.16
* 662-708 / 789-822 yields 1.16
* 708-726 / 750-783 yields 0.85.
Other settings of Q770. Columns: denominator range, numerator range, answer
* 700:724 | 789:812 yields 0.99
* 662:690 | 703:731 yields 1.23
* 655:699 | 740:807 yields 1.07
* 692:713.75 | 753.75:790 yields 0.93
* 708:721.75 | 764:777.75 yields 0.86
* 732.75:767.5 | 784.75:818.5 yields 1.11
